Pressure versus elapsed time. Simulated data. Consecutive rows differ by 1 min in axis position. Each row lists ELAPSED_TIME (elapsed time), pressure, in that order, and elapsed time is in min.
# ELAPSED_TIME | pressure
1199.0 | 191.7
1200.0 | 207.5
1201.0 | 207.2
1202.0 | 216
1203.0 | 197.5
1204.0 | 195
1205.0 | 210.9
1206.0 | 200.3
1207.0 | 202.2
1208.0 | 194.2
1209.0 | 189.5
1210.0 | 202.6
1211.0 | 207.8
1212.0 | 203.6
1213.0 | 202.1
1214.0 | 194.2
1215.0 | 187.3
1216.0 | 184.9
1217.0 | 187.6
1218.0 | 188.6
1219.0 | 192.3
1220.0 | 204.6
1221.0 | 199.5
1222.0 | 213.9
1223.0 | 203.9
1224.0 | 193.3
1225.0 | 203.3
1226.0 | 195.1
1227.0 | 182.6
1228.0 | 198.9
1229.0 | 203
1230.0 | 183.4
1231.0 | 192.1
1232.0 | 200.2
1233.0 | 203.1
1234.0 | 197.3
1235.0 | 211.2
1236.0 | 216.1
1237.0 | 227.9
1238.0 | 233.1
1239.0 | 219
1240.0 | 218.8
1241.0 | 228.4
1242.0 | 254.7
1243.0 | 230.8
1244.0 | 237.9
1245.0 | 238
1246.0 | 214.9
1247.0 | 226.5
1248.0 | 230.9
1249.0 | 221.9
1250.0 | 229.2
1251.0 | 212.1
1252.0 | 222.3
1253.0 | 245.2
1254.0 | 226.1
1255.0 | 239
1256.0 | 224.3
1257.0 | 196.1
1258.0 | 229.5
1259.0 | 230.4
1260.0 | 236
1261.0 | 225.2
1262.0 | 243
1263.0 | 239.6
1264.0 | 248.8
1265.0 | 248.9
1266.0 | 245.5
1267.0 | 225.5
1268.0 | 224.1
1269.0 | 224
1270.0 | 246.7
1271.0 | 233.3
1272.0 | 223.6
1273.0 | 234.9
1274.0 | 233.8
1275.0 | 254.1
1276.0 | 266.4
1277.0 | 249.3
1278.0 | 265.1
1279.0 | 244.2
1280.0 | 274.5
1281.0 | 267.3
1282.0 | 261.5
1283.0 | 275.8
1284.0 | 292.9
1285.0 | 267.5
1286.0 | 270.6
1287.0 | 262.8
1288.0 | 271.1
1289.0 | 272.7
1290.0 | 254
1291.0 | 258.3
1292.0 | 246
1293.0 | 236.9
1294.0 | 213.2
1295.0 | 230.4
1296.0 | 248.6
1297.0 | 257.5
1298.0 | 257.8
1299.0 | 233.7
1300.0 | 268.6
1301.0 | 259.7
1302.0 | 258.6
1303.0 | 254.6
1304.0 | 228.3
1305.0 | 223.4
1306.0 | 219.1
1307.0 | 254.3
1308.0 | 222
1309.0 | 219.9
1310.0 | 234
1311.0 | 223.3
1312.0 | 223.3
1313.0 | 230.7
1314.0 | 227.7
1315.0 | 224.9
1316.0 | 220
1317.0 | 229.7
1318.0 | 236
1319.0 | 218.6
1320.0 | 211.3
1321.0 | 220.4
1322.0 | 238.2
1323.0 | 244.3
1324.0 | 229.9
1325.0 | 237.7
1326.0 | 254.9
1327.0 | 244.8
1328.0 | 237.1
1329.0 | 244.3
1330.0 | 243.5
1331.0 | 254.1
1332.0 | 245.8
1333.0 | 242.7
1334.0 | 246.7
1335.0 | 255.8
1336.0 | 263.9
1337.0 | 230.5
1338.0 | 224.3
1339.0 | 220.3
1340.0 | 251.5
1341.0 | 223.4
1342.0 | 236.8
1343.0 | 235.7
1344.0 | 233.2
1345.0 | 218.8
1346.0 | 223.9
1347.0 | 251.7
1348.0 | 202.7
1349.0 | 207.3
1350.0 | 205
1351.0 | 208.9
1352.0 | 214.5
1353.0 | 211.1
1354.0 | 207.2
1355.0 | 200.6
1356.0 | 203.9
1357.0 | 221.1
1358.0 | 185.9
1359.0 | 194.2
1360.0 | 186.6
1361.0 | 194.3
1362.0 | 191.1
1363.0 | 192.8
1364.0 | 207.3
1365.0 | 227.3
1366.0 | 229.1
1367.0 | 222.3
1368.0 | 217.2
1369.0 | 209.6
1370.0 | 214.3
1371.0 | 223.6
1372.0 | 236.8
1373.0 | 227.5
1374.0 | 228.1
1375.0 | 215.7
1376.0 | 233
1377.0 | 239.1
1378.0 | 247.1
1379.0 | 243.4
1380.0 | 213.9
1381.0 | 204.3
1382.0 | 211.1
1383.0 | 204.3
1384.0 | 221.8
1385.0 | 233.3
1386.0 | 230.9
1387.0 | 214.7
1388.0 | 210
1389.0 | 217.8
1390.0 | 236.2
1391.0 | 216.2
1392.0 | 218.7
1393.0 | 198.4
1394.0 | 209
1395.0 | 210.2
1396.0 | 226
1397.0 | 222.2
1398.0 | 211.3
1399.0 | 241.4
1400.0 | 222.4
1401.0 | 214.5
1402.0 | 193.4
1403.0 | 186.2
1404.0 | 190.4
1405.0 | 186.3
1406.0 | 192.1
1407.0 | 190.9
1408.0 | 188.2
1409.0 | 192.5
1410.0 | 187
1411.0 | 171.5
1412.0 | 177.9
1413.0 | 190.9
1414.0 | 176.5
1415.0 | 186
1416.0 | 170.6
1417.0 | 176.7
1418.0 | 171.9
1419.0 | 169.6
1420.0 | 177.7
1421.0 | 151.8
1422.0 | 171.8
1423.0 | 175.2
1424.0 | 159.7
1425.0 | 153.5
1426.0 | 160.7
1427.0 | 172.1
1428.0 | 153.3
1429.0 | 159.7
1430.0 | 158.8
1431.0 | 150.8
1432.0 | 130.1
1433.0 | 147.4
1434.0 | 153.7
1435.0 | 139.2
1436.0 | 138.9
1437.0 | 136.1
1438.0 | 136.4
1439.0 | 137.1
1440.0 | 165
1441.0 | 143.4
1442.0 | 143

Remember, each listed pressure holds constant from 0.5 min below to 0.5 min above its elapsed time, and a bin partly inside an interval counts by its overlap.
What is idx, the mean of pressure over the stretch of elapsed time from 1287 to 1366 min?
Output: 231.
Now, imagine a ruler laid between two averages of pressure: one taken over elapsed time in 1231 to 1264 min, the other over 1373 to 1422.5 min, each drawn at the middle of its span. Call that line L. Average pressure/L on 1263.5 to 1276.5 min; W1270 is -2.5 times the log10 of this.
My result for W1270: -0.08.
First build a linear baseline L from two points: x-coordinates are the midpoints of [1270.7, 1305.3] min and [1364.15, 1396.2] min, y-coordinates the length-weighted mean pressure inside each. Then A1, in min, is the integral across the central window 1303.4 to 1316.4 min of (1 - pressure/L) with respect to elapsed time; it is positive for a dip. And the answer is 1.0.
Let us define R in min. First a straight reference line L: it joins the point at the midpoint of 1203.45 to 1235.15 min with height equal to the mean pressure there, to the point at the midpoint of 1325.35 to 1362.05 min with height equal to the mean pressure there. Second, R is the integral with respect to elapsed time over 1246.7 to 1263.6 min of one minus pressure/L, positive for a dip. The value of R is -1.9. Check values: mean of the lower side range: 198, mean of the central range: 228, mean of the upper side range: 225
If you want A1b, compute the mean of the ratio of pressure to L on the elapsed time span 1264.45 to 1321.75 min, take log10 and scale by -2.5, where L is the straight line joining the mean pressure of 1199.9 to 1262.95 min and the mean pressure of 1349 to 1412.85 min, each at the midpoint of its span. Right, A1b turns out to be -0.154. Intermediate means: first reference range 212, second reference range 211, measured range 244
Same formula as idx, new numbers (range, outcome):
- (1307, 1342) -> 235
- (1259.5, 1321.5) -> 243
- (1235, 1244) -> 228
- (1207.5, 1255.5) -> 210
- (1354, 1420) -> 207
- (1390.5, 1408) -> 207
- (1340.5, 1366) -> 212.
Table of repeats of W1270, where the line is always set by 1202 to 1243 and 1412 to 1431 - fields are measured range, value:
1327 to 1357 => -0.247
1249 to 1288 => -0.238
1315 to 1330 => -0.247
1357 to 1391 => -0.223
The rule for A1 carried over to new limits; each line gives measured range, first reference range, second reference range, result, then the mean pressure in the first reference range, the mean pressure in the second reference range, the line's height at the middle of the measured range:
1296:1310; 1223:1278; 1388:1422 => -1.8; 225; 196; 215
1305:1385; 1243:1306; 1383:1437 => -4.2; 243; 187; 214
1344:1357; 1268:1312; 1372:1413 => 0.7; 248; 212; 227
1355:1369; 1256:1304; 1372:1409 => 1.1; 248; 215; 224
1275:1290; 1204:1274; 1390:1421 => -4.0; 216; 196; 210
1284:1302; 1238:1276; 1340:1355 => -2.2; 232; 220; 227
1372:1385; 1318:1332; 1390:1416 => -0.8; 237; 200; 212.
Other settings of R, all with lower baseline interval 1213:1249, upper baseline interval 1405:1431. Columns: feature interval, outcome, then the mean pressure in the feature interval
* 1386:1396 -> -2.11 min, 216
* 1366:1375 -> -1.98 min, 222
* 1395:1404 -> -1.85 min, 213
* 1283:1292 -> -3.18 min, 268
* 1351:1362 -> -1.00 min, 202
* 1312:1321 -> -1.50 min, 225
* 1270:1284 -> -3.78 min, 254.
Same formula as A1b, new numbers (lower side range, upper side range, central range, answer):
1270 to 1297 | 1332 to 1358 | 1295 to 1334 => 0.01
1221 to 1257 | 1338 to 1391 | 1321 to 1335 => -0.12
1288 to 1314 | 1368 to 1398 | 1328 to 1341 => -0.04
